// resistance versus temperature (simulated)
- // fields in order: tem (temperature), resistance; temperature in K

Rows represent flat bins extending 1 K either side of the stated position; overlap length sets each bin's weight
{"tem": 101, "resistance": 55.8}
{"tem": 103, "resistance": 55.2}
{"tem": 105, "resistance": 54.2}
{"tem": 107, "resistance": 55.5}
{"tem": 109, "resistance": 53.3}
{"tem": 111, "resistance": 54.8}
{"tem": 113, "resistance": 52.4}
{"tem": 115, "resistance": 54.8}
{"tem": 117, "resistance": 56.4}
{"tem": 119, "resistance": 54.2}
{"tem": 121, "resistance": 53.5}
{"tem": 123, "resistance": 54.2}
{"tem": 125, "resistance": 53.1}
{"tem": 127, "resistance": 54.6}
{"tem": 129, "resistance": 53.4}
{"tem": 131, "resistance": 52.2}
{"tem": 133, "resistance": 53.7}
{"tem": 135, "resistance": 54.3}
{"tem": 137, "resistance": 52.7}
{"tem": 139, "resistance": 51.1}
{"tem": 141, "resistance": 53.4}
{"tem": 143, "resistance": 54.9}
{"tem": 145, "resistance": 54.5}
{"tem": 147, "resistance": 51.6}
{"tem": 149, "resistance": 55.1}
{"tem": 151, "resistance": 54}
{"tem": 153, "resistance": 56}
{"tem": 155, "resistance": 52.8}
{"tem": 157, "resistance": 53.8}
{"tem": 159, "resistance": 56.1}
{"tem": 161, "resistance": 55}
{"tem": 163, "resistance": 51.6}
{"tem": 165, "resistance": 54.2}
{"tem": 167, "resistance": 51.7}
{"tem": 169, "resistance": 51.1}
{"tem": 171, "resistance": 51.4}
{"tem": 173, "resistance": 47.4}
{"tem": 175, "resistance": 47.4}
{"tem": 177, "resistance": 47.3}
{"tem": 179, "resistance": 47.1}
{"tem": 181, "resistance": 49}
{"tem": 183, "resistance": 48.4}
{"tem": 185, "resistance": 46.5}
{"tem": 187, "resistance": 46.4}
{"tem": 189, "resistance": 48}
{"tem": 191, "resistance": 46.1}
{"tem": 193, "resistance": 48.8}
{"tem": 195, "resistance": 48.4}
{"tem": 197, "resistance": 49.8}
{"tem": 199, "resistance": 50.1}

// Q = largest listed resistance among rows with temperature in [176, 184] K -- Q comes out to 49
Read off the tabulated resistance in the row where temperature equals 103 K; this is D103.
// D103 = 55.2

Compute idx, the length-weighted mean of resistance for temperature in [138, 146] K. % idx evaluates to 53.5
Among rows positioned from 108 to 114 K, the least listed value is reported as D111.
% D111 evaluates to 52.4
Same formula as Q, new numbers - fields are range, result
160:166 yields 55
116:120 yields 56.4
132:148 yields 54.9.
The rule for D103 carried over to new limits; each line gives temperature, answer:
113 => 52.4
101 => 55.8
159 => 56.1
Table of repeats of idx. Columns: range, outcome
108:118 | 54.3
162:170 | 52.1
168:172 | 51.2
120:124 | 53.9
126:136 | 53.6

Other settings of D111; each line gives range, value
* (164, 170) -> 51.1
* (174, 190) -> 46.4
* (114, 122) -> 53.5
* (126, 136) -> 52.2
